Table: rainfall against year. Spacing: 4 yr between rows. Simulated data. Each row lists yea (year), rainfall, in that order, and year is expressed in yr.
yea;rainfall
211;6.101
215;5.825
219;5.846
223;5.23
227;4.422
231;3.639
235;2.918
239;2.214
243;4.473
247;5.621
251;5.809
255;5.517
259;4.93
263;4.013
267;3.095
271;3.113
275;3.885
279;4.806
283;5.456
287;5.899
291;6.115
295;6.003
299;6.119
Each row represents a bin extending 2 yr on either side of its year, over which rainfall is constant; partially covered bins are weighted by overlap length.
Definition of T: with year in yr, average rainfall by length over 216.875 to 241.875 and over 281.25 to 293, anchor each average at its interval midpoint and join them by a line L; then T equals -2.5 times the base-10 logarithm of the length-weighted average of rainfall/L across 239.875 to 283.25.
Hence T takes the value 0.11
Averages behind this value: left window 4.07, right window 5.83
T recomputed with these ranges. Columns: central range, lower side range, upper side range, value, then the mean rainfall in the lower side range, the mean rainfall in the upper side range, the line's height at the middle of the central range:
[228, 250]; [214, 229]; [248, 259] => 0.361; 5.3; 5.53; 5.42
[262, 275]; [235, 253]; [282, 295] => 0.448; 4.35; 5.88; 5.19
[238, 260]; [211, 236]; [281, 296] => 0.082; 4.83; 5.86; 5.24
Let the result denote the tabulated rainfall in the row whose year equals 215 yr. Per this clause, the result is 5.825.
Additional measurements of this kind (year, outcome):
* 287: 5.899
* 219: 5.846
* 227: 4.422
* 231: 3.639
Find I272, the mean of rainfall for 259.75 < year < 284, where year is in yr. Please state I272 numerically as 4.05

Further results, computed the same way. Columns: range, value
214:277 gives 4.39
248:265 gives 5.1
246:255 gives 5.68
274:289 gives 5.09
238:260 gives 4.87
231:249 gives 3.79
